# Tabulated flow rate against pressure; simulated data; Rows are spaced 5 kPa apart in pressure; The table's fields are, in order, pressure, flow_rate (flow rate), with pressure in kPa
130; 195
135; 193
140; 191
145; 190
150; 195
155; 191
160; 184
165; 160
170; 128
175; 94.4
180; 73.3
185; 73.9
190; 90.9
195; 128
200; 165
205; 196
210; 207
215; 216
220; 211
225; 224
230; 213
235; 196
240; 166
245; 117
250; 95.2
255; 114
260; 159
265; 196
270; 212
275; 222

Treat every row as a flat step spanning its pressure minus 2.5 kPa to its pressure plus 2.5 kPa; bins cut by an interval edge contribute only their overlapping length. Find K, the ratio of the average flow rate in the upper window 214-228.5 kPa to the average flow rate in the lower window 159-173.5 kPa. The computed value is 1.44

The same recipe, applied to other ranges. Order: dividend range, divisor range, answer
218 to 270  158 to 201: 1.43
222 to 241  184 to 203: 1.69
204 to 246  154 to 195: 1.61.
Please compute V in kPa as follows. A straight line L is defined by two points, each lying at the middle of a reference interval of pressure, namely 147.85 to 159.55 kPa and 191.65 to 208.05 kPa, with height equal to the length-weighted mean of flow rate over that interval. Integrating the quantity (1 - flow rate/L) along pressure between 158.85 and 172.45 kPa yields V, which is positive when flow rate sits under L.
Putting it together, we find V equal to 2.2 kPa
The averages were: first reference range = 191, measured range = 155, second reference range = 161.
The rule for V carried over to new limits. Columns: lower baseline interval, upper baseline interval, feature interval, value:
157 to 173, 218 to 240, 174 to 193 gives 9.7 kPa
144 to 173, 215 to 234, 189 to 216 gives 4.4 kPa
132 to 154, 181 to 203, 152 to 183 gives 3.6 kPa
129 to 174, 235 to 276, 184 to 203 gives 5.6 kPa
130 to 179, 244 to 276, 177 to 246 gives -0.3 kPa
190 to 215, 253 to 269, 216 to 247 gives -4.4 kPa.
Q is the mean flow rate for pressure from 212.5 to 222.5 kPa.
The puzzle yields 214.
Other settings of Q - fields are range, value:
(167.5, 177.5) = 111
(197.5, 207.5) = 180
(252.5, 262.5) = 136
